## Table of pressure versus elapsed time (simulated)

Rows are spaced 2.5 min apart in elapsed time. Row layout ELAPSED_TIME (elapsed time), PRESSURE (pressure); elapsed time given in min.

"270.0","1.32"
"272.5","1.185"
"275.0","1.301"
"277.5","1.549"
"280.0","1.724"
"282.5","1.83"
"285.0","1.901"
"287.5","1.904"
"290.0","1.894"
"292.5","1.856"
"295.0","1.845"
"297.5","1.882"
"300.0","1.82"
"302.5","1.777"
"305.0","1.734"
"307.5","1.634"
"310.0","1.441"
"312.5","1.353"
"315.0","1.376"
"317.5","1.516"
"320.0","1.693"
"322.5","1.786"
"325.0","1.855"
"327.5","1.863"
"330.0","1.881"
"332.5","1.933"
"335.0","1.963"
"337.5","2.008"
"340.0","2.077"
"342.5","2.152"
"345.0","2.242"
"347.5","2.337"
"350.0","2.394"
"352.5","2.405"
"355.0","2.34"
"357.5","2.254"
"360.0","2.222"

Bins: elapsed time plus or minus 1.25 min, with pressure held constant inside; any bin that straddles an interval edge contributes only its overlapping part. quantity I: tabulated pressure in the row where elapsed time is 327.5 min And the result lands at 1.863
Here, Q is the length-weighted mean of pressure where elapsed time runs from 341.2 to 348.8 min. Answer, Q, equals 2.24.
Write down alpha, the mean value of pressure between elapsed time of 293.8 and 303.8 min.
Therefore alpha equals 1.83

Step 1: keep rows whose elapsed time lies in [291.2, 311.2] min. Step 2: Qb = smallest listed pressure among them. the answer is 1.441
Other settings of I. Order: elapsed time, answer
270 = 1.32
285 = 1.901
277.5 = 1.549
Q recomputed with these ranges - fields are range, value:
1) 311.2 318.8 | 1.42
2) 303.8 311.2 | 1.6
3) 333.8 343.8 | 2.05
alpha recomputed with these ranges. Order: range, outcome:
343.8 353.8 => 2.34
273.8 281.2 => 1.52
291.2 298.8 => 1.86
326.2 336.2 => 1.91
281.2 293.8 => 1.88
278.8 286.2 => 1.82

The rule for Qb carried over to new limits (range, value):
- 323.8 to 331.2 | 1.855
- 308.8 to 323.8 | 1.353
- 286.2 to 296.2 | 1.845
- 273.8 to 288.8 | 1.301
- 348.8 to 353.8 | 2.394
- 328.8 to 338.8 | 1.881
